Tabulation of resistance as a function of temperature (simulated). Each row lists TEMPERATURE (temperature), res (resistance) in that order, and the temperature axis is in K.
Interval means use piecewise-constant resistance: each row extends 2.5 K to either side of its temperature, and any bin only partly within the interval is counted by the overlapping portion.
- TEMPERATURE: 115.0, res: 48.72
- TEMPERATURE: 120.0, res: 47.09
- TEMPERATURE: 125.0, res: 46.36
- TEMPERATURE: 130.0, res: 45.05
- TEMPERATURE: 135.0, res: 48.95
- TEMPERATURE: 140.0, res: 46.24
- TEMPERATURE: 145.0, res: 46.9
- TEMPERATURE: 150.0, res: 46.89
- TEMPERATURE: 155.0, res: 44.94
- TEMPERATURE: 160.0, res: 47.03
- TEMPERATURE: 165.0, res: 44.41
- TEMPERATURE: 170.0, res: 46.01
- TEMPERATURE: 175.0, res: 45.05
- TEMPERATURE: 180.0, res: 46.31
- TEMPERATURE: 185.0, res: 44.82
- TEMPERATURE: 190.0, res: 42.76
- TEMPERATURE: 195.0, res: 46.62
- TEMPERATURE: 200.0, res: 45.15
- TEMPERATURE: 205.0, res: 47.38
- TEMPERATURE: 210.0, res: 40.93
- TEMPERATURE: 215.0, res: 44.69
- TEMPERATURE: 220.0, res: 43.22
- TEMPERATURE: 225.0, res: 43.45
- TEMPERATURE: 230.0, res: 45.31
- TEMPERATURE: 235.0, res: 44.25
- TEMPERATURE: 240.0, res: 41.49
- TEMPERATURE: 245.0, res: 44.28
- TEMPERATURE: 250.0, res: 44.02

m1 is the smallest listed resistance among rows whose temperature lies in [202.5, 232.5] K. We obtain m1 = 40.93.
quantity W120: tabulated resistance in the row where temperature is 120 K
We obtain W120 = 47.09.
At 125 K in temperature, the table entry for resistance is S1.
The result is 46.36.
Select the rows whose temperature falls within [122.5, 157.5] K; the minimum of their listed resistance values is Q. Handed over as 44.94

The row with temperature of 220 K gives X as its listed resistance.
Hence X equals 43.22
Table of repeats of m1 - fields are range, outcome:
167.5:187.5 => 44.82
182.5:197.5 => 42.76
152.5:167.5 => 44.41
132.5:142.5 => 46.24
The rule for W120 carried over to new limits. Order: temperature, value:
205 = 47.38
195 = 46.62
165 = 44.41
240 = 41.49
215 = 44.69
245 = 44.28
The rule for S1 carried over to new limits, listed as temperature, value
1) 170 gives 46.01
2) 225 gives 43.45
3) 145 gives 46.9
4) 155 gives 44.94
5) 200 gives 45.15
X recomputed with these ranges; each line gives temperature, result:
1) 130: 45.05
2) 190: 42.76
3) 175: 45.05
